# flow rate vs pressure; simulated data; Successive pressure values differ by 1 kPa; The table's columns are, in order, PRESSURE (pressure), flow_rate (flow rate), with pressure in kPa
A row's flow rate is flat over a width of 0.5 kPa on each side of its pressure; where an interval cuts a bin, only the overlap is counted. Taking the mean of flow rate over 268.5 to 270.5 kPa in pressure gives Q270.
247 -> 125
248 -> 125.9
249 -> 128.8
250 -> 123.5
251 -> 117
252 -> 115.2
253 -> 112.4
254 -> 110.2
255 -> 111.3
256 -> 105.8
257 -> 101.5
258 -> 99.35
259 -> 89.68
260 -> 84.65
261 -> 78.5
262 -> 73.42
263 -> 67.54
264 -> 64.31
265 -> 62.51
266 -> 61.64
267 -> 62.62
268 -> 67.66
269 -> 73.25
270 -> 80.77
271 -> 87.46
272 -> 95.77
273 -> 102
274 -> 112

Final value 77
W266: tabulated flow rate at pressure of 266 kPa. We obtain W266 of 61.64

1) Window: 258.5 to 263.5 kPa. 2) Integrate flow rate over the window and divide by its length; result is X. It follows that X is 78.8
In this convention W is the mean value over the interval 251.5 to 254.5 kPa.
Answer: 113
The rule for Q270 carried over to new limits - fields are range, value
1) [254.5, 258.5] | 104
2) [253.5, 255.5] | 111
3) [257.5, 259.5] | 94.5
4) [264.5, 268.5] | 63.6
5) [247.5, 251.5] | 124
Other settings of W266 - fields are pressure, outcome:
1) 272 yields 95.77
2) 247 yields 125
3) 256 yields 105.8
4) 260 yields 84.65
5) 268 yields 67.66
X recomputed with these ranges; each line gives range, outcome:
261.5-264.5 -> 68.4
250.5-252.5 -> 116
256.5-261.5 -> 90.7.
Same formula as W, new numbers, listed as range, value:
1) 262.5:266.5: 64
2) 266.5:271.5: 74.4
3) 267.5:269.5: 70.5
